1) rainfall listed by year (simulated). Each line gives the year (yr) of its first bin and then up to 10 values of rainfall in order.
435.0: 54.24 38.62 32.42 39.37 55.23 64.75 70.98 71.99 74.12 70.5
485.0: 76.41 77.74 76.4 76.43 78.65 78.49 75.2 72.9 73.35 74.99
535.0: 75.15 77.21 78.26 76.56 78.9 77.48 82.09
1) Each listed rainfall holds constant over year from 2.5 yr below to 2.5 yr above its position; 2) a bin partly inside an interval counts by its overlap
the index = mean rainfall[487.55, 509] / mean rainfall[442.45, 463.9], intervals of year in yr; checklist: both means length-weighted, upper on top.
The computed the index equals 1.57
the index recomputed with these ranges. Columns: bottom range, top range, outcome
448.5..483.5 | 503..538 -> 1.16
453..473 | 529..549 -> 1.16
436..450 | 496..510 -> 2.03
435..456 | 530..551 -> 1.83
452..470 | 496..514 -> 1.21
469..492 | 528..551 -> 1.03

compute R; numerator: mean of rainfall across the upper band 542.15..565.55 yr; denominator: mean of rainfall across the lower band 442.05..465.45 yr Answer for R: 1.5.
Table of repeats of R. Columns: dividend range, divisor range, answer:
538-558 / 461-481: 1.09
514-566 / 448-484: 1.18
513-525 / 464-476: 1.02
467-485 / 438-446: 2.03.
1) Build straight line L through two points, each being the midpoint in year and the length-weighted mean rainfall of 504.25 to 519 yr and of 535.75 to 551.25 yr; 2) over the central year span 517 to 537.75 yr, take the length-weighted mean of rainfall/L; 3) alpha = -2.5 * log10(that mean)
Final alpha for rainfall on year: 0.04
